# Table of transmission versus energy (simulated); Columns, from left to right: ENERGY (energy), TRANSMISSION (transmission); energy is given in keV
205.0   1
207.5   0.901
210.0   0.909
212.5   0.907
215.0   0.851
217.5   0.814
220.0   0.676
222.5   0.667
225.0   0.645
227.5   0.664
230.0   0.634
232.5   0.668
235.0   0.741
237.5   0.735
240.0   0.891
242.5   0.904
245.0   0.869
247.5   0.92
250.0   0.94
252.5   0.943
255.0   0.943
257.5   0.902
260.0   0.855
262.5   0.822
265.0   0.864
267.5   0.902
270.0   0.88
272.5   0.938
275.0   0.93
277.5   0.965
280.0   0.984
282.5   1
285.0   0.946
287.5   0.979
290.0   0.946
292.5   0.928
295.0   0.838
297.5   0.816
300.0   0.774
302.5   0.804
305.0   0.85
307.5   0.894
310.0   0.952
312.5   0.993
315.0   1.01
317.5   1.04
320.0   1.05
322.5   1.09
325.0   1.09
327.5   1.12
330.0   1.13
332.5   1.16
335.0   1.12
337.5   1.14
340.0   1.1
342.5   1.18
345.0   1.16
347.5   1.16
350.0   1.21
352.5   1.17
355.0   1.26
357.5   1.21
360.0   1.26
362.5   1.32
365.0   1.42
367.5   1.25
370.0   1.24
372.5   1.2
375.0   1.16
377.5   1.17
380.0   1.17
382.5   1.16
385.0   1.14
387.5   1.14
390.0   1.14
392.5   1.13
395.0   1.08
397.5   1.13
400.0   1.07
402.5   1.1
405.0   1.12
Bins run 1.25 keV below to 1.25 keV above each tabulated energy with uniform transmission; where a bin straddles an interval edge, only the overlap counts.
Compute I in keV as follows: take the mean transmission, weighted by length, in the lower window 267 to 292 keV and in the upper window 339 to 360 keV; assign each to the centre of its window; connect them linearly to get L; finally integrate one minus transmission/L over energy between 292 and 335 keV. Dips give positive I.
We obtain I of 3.6 keV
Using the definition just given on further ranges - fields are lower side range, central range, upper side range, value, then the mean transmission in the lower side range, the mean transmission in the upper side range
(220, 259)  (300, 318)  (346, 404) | 1.45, 0.801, 1.19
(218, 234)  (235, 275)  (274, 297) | -4.24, 0.668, 0.942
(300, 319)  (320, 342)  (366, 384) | -2.24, 0.926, 1.2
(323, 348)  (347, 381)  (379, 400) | -2.93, 1.13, 1.13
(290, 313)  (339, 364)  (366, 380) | -2.28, 0.872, 1.2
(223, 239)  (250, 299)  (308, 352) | -3.01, 0.684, 1.1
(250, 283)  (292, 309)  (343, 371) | 3.22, 0.917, 1.24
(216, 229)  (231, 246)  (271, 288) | -0.51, 0.695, 0.961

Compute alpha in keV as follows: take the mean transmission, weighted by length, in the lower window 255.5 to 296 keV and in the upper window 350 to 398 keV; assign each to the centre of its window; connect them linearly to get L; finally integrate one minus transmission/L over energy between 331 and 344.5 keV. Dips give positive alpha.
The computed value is -0.6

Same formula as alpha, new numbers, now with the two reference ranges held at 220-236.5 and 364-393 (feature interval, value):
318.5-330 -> -1.0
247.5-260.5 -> -2.7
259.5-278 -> -1.8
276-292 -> -1.9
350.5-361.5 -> -1.1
